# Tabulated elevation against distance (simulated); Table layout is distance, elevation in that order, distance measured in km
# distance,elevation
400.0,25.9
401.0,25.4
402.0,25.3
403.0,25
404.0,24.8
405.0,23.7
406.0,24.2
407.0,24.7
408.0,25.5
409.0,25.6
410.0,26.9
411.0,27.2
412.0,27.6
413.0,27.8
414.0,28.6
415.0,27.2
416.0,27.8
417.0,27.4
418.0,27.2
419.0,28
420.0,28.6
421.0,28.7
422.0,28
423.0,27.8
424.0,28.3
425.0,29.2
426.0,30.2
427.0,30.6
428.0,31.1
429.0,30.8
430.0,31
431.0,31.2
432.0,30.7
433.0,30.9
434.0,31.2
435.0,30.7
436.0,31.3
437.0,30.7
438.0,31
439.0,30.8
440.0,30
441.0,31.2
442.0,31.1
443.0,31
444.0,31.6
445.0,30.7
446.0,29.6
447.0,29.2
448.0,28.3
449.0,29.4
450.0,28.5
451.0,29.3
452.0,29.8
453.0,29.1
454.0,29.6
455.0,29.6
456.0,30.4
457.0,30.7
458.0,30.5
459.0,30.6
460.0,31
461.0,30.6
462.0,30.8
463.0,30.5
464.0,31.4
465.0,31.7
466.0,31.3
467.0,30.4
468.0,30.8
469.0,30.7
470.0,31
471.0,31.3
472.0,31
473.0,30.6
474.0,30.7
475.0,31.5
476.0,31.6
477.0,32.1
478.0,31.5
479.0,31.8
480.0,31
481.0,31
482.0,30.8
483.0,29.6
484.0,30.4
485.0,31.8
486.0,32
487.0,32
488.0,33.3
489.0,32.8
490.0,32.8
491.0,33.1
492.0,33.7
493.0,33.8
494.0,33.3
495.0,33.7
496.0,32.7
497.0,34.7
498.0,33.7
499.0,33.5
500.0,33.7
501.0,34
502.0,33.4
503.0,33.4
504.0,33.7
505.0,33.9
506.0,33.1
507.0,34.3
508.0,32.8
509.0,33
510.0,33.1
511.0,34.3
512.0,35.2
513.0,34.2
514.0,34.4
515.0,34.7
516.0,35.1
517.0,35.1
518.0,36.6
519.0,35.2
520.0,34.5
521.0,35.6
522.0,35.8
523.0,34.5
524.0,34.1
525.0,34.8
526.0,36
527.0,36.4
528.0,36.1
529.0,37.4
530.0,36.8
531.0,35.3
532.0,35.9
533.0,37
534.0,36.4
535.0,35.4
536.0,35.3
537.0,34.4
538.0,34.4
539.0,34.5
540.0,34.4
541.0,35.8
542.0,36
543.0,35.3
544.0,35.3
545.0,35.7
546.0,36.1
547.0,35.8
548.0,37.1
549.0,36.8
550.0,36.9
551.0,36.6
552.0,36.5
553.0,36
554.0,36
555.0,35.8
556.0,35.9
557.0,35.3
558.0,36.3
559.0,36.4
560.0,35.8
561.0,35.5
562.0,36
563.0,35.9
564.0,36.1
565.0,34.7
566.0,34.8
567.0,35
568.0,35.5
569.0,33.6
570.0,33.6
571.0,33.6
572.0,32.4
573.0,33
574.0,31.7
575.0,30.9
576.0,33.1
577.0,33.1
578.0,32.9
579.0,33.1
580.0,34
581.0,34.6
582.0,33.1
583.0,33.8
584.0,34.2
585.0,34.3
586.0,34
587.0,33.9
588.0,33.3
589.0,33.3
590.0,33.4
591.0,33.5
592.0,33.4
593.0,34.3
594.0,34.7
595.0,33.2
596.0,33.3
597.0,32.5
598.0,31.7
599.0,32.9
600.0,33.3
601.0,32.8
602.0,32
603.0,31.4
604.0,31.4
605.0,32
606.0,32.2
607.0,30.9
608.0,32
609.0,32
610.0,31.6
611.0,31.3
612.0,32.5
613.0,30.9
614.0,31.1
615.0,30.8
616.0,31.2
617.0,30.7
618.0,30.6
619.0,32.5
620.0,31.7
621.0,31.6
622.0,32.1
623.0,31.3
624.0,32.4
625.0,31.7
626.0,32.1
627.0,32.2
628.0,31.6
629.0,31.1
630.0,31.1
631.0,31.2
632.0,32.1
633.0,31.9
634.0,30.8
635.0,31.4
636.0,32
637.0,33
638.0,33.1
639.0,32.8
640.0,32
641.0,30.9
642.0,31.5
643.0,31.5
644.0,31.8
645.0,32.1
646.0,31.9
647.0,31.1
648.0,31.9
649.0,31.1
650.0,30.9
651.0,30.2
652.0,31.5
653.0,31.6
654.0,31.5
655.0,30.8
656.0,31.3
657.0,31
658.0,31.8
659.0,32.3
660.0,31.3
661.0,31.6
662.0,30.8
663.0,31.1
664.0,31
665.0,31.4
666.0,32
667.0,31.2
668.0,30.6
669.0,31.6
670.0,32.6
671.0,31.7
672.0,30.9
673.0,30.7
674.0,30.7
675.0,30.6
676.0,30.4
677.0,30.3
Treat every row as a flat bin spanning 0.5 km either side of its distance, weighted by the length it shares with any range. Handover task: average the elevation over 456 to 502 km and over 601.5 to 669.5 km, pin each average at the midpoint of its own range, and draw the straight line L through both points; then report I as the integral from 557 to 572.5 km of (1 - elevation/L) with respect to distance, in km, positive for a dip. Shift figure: -1.6 km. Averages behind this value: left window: 31.8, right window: 31.6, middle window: 35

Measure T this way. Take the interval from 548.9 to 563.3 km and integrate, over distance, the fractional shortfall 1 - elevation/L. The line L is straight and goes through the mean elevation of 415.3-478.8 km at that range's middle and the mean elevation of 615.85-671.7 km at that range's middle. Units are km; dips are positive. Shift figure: -2.4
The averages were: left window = 30.2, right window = 31.6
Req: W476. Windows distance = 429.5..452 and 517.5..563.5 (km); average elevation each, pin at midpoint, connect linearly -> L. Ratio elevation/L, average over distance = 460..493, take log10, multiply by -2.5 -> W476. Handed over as 0.03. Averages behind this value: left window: 30.4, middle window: 31.5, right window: 35.8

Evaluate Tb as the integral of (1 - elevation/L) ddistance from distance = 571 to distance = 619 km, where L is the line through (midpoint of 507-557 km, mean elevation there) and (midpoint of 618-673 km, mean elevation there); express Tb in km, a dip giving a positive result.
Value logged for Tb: 1.0 km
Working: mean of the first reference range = 35.4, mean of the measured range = 32.6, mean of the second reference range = 31.6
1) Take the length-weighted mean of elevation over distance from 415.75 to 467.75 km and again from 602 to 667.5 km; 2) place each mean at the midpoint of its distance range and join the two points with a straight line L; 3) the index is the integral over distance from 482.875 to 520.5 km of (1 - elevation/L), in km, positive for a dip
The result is -3.8 km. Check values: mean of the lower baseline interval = 30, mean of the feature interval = 33.6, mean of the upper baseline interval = 31.6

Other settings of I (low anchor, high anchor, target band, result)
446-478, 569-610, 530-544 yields -1.5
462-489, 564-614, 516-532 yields -1.8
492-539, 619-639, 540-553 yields -0.8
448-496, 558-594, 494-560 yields -4.9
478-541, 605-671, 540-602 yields -3.0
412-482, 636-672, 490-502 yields -1.2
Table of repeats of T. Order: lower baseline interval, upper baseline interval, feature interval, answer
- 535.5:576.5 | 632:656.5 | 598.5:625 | 0.94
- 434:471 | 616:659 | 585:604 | -1.10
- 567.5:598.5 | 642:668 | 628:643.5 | 0.08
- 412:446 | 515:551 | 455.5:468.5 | 0.32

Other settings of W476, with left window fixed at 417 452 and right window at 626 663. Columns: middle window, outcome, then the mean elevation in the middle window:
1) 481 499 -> -0.077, 32.6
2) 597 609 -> -0.028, 32.1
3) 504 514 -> -0.112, 33.8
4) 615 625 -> -0.005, 31.5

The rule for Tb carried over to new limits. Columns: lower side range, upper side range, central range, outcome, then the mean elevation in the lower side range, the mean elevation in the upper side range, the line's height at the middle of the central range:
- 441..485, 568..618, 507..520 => -1.3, 30.6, 32.7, 31.4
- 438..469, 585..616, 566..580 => -0.5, 30.3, 32.5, 32.1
